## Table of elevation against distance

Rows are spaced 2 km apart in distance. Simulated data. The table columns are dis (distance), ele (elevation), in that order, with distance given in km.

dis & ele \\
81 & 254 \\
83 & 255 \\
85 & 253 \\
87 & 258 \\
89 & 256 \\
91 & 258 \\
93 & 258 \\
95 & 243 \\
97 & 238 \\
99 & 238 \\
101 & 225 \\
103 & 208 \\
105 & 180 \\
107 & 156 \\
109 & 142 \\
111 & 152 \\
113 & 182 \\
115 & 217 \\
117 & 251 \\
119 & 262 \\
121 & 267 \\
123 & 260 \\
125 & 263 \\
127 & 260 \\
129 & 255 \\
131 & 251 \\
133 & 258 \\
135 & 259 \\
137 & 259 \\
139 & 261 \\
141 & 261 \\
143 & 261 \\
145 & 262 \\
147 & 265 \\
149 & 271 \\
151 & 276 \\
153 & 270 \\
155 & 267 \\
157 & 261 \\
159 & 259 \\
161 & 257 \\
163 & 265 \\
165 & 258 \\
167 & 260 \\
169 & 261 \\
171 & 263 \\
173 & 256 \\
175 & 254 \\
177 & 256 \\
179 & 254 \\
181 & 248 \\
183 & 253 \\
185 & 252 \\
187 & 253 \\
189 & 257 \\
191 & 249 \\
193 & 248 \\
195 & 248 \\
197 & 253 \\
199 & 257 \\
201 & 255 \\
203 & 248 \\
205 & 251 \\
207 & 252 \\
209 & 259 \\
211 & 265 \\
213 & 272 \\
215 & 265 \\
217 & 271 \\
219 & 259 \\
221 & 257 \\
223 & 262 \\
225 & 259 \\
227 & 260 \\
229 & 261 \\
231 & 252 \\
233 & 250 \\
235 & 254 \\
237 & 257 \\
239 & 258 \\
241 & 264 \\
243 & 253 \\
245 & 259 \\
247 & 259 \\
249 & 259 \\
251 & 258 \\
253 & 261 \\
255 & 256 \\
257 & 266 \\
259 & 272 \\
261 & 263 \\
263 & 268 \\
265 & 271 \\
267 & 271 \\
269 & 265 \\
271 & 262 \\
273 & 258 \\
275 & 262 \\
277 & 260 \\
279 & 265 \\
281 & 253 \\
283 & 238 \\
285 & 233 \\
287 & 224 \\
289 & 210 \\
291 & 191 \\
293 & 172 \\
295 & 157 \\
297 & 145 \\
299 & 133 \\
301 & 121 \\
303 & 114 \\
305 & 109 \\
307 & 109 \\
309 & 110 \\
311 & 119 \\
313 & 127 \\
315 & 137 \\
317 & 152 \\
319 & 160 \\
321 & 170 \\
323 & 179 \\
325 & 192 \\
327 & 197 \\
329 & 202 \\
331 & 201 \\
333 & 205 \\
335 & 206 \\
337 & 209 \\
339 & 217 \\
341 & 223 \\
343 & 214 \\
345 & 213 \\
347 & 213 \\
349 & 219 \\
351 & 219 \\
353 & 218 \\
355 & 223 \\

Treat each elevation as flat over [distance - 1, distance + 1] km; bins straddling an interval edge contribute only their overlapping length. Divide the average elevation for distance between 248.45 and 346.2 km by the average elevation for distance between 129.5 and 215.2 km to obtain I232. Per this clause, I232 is 0.79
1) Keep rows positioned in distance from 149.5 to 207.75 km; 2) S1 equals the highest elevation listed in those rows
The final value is 276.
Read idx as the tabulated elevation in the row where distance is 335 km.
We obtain 206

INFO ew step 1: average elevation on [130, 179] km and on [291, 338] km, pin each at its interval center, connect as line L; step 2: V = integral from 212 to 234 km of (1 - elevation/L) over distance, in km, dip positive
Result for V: -4.4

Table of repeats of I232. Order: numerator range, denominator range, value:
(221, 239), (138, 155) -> 0.97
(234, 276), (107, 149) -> 1.09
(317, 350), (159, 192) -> 0.78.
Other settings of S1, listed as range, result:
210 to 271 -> 272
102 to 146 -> 267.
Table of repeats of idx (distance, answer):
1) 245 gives 259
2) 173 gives 256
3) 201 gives 255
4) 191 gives 249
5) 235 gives 254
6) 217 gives 271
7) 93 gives 258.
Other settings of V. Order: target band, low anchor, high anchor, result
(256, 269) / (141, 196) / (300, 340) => -4.6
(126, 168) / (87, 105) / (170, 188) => -2.3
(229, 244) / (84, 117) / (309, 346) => -4.5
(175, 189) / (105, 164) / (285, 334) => -2.0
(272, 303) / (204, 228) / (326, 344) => 3.4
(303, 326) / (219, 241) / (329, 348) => 8.3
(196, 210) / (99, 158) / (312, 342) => -2.2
